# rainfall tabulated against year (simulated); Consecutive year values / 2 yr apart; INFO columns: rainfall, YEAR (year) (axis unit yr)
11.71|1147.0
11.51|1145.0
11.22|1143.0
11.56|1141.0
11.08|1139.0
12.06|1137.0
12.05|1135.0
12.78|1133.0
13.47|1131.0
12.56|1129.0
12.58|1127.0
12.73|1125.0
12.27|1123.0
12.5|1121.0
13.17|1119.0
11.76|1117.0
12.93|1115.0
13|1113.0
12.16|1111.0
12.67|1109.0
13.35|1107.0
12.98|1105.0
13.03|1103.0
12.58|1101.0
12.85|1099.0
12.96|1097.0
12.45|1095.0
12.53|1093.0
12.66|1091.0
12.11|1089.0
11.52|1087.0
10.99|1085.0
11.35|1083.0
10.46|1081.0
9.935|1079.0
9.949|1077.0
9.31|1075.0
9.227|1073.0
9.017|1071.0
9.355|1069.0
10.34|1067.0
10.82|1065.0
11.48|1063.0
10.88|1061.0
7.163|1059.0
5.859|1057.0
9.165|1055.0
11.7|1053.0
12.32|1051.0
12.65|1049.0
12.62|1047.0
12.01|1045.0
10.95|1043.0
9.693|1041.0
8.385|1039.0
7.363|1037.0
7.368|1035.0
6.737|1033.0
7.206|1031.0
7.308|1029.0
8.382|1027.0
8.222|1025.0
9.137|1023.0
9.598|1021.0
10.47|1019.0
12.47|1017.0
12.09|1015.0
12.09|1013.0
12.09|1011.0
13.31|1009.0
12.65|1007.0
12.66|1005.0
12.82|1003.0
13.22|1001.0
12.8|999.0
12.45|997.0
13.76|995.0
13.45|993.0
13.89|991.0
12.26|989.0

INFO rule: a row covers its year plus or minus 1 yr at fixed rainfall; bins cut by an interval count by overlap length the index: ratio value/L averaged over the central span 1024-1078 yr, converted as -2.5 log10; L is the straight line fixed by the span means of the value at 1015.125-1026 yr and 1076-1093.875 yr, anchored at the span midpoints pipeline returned 0.13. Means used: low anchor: 10.1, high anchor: 11.3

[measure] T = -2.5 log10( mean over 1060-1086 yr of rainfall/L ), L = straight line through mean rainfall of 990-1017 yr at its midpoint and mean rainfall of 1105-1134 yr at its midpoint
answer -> 0.240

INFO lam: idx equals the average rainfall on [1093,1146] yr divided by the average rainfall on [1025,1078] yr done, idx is 1.31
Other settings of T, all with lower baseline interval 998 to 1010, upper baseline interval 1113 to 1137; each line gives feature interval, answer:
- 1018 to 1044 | 0.45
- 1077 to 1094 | 0.12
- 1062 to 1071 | 0.23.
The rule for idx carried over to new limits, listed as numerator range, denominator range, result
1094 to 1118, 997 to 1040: 1.23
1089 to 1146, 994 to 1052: 1.16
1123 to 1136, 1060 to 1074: 1.25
